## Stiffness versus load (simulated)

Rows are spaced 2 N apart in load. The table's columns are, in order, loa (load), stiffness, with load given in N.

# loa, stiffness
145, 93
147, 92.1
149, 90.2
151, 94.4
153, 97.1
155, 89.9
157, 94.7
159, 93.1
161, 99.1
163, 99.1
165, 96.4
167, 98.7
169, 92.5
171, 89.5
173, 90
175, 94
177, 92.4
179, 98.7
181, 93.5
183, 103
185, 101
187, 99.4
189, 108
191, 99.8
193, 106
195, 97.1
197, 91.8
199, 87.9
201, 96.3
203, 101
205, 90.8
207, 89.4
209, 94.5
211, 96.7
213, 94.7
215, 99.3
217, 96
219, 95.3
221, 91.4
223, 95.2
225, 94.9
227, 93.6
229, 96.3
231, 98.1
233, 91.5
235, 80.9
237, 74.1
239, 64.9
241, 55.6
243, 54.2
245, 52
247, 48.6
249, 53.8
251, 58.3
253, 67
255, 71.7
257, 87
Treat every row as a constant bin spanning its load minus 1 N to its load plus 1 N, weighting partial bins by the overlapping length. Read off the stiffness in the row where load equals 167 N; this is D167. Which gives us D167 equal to 98.7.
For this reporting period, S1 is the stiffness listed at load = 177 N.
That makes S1 92.4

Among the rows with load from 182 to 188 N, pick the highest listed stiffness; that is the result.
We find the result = 103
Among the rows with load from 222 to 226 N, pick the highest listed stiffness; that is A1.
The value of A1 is 95.2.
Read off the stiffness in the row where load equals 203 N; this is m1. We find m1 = 101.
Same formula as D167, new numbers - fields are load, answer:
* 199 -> 87.9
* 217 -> 96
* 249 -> 53.8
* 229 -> 96.3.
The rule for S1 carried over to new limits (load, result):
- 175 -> 94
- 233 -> 91.5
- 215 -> 99.3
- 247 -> 48.6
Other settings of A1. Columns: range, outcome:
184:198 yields 108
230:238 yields 98.1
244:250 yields 53.8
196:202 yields 96.3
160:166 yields 99.1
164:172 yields 98.7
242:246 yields 54.2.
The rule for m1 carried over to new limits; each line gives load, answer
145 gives 93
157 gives 94.7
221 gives 91.4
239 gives 64.9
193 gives 106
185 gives 101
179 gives 98.7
